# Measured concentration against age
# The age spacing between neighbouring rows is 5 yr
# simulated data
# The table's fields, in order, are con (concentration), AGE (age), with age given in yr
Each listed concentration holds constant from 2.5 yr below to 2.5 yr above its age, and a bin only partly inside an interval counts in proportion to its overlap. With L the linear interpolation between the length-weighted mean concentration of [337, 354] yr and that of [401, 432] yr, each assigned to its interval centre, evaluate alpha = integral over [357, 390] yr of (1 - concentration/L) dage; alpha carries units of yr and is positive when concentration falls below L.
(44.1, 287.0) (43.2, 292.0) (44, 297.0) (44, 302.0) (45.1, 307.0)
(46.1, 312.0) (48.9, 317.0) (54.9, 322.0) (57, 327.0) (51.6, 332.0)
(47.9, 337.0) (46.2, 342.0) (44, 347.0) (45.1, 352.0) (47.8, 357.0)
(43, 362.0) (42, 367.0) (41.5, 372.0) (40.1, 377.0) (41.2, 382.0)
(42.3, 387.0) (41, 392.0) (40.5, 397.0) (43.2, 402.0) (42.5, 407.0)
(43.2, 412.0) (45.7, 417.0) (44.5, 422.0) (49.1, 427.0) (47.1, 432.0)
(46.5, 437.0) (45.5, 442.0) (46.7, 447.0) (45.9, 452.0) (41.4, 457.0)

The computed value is 2.3 yr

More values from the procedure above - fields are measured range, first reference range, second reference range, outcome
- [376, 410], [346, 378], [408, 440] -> 2.31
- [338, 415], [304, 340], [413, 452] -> 8.29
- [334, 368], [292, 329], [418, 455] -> 1.55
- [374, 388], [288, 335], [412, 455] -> 1.76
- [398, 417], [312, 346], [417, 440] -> 1.72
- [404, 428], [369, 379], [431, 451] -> -0.20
